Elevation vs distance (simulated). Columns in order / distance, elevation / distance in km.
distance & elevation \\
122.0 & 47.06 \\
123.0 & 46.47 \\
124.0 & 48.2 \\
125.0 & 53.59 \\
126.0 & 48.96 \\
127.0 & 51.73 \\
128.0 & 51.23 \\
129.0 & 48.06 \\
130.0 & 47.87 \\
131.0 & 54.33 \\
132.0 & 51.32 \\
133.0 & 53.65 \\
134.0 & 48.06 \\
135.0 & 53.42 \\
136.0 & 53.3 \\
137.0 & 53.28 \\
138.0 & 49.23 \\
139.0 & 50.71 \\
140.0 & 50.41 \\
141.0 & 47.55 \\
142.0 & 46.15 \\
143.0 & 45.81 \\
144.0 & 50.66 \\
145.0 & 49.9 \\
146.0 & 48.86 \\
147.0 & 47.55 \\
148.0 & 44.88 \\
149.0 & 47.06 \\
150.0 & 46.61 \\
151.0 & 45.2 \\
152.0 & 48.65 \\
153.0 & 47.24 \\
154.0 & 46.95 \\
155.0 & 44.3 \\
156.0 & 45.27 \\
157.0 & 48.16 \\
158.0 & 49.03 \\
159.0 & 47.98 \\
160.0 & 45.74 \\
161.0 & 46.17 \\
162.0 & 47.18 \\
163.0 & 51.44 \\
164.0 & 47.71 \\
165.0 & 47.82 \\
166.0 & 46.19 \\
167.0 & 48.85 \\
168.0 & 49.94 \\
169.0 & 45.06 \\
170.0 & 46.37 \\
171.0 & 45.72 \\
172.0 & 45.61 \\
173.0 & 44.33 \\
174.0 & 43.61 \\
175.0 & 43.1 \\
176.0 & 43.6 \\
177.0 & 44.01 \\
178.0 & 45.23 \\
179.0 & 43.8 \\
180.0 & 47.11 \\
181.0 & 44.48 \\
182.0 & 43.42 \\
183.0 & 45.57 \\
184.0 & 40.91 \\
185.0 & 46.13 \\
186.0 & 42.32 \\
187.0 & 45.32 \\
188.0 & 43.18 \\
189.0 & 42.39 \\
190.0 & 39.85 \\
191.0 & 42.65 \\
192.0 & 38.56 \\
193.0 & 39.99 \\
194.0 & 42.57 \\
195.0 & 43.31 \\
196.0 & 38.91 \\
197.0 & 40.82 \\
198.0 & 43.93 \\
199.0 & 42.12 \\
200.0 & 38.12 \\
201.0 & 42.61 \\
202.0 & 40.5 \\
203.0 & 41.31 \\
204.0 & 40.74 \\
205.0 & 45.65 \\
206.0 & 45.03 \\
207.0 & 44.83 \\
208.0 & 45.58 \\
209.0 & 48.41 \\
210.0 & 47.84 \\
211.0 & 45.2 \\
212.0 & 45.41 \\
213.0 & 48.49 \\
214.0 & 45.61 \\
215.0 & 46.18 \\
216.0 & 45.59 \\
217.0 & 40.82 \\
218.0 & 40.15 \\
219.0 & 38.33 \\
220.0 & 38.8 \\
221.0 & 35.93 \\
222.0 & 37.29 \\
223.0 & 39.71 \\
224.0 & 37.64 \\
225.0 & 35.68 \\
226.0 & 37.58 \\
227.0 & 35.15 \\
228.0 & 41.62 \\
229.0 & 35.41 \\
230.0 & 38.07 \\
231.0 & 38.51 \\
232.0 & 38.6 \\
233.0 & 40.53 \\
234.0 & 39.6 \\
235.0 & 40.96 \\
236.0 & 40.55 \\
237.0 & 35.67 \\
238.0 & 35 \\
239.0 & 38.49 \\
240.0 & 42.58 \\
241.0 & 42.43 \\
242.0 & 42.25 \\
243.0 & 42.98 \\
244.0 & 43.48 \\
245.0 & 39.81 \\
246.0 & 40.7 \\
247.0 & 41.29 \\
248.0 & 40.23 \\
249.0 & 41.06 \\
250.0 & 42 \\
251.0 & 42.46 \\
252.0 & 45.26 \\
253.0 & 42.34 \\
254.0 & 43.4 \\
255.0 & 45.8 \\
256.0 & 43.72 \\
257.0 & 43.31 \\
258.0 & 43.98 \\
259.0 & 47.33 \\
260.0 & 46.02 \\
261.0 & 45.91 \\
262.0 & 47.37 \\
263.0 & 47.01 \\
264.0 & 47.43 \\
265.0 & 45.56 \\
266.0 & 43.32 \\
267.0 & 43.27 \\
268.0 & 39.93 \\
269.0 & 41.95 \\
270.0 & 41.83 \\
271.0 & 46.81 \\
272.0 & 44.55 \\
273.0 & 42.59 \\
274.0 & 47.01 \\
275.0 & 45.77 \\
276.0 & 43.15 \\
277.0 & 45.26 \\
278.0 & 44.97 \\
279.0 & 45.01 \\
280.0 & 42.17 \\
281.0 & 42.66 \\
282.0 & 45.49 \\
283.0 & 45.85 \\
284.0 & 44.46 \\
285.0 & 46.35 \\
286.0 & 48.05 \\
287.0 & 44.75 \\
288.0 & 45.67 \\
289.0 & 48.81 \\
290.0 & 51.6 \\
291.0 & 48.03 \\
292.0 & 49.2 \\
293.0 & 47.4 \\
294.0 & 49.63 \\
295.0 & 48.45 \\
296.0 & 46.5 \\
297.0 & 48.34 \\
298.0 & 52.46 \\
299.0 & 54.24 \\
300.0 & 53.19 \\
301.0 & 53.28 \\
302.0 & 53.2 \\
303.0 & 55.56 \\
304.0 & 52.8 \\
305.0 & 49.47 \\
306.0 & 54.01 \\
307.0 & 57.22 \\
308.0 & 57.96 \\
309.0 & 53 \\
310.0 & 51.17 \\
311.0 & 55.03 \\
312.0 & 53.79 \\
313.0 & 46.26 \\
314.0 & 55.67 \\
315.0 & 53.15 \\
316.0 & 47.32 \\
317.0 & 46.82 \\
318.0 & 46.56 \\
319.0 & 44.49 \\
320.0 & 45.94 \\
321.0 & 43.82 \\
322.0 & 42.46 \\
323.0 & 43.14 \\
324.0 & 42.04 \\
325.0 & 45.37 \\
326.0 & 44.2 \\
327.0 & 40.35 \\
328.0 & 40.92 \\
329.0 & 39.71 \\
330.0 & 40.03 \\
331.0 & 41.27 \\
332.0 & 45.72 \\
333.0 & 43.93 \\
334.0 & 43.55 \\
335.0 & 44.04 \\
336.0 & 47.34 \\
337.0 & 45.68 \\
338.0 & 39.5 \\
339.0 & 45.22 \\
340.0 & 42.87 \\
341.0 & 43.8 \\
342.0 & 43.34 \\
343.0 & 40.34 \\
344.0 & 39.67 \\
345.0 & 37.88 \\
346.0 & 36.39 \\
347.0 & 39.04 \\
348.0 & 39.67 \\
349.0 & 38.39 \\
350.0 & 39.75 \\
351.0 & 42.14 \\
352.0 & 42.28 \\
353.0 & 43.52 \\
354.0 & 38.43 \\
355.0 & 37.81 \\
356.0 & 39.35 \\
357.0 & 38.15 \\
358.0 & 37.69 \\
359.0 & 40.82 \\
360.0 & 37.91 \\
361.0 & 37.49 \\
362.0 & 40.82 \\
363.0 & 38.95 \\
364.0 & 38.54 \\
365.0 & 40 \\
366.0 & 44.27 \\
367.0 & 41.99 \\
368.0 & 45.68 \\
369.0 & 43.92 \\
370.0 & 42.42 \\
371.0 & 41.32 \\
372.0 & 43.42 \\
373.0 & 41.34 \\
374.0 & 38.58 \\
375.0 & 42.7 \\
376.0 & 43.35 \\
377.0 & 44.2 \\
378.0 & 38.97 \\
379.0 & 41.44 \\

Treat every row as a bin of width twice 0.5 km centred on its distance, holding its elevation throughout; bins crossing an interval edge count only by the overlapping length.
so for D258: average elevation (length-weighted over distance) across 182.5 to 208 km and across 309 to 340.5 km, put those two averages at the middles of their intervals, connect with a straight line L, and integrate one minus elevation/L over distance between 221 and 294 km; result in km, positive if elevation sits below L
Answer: 1.70 km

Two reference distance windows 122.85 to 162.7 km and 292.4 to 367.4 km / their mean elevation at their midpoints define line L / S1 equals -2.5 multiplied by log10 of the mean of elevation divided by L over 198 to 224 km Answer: 0.113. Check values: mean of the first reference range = 48.8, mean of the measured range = 42.7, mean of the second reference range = 45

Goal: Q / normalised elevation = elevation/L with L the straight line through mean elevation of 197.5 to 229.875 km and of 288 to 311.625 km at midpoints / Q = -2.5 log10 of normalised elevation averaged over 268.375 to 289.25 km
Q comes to 0.10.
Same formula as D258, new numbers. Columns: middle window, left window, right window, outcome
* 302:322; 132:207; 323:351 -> -4.0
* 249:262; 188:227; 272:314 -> 0.5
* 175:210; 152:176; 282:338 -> 2.8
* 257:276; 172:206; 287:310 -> 1.5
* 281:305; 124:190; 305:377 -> -2.5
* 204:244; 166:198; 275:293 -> 3.2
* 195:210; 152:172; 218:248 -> -0.1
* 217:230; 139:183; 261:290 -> 2.2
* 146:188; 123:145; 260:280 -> 2.5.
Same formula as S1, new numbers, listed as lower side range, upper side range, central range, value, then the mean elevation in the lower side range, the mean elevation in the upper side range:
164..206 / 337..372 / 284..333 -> -0.17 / 43.6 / 40.7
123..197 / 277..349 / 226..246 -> 0.18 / 46.7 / 46.5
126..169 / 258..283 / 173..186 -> 0.08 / 48.7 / 44.7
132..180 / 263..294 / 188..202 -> 0.14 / 47.5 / 45.4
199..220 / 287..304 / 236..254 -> 0.13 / 43.7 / 50.3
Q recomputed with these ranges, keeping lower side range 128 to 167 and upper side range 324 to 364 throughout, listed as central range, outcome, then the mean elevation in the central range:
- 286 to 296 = -0.12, 48.1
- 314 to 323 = -0.11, 46.7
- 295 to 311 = -0.23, 52.8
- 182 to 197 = 0.11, 42.3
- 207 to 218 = 0.01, 45.6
